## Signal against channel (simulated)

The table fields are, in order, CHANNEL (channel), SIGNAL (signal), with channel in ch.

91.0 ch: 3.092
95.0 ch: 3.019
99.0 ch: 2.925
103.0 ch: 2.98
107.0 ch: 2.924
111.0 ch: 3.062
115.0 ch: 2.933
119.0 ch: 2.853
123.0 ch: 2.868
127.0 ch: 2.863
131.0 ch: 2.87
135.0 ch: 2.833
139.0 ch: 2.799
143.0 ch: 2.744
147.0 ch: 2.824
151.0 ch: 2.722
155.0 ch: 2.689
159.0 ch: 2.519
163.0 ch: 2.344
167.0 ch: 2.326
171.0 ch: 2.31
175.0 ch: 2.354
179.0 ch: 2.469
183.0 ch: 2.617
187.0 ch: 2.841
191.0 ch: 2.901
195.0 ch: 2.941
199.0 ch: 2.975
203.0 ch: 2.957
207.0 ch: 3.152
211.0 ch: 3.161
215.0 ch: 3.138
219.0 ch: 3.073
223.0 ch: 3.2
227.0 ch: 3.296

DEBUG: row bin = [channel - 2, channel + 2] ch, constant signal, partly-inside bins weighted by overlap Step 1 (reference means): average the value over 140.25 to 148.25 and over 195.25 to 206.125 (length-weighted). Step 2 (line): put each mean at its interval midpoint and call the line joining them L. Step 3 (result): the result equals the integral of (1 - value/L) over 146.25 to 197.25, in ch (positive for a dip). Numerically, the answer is 4.9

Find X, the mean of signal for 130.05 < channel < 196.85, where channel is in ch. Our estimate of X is 2.65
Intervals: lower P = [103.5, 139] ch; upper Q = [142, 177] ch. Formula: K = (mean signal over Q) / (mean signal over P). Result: 0.87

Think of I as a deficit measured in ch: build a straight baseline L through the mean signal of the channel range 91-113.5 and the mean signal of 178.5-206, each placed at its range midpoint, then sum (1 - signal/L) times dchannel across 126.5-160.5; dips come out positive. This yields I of 1.9 ch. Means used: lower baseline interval 2.99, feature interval 2.76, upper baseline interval 2.85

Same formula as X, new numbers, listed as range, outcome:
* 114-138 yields 2.86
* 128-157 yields 2.79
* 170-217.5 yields 2.83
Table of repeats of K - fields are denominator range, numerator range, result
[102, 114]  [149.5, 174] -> 0.83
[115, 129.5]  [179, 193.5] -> 0.96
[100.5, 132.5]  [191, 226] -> 1.05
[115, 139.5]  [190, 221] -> 1.06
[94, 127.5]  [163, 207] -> 0.91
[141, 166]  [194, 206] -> 1.13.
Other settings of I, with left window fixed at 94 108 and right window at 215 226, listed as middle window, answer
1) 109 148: 1.8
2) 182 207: 1.7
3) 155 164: 1.6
